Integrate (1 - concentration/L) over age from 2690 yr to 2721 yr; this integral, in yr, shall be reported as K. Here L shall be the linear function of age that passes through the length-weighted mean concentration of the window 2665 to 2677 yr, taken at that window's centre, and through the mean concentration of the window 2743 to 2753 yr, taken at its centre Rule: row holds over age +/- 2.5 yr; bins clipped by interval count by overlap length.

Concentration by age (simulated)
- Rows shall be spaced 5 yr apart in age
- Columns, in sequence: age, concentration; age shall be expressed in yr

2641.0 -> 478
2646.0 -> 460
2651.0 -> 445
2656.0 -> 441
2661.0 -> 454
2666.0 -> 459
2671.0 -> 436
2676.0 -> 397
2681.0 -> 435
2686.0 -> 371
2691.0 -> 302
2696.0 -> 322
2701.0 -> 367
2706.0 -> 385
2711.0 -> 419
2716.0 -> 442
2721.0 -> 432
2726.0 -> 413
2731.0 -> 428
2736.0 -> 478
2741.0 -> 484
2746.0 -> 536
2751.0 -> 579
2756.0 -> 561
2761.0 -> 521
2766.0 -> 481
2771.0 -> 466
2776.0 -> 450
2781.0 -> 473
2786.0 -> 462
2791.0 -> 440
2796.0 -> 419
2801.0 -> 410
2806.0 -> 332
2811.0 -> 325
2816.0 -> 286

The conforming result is 6.8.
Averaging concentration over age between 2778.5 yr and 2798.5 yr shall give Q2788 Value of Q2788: 448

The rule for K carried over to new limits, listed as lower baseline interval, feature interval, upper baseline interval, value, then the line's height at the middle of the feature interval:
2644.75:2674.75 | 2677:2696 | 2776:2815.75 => 3.2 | 438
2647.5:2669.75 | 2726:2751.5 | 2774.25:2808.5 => -3.0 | 435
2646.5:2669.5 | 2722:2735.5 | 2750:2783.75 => 1.5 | 483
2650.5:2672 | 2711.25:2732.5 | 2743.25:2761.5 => 3.7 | 517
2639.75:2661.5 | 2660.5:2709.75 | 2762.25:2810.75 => 6.4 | 449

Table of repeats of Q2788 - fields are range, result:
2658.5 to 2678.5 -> 436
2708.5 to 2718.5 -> 430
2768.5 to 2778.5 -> 458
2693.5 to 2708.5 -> 358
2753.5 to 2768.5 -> 521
